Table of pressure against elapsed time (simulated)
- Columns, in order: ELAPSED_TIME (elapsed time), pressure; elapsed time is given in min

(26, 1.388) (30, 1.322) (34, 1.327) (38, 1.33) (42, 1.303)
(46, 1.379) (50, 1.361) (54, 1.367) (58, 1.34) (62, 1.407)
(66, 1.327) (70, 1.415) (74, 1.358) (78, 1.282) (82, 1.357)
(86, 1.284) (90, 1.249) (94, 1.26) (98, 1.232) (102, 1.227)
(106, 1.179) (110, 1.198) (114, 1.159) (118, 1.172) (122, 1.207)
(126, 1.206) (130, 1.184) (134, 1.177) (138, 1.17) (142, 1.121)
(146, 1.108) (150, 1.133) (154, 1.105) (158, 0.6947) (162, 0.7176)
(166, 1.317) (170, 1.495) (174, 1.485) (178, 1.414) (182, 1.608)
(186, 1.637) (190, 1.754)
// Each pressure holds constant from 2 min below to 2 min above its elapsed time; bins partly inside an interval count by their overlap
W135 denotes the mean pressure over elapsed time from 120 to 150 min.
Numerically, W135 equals 1.17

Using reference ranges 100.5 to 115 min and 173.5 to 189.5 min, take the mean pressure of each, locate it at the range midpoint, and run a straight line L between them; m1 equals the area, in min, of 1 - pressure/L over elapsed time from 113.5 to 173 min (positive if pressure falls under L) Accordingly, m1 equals 9.9 min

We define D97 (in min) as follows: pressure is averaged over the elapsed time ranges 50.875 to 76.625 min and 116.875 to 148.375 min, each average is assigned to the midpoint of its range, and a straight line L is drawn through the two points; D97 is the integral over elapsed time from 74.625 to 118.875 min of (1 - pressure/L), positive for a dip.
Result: 1.0 min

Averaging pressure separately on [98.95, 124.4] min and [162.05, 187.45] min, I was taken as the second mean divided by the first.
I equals 1.2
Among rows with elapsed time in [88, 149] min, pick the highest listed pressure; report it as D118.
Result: 1.26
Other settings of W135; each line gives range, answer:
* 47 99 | 1.33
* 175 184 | 1.51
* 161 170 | 1.16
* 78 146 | 1.21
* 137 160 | 1.05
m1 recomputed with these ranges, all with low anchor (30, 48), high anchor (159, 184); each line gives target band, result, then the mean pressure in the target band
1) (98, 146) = 5.1 min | 1.18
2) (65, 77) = -0.3 min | 1.36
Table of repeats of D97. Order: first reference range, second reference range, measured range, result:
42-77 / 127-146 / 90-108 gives 0.5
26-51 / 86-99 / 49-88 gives -1.7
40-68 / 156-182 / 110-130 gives 1.4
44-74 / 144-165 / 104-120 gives -0.4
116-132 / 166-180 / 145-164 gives 5.6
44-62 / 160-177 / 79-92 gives 0.4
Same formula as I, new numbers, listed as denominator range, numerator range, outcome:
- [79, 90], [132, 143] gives 0.89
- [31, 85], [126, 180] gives 0.86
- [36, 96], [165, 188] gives 1.12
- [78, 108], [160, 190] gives 1.12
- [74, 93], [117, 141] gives 0.91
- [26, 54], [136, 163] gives 0.76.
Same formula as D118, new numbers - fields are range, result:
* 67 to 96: 1.415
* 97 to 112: 1.232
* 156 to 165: 0.7176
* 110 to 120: 1.198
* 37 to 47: 1.379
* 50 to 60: 1.367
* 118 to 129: 1.207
